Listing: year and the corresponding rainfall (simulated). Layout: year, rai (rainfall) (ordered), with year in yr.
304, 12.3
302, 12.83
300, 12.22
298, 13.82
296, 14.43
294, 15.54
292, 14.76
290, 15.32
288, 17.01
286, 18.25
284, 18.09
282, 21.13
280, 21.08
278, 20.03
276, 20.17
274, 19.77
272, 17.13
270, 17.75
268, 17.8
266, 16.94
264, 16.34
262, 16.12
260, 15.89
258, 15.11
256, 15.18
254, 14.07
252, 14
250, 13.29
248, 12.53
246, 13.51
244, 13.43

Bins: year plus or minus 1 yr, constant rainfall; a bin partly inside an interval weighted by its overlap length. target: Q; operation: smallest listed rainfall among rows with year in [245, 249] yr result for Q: 12.53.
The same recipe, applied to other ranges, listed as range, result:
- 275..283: 20.03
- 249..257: 13.29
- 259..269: 15.89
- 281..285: 18.09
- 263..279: 16.34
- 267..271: 17.75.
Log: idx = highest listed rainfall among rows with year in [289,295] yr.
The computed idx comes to 15.54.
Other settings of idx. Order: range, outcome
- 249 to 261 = 15.89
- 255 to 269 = 17.8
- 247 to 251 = 13.29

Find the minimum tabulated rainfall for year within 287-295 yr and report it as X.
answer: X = 14.76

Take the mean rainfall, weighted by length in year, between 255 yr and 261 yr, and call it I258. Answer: 15.4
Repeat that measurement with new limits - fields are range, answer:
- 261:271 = 17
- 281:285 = 19.6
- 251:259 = 14.6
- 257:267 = 16.1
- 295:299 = 14.1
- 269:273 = 17.4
